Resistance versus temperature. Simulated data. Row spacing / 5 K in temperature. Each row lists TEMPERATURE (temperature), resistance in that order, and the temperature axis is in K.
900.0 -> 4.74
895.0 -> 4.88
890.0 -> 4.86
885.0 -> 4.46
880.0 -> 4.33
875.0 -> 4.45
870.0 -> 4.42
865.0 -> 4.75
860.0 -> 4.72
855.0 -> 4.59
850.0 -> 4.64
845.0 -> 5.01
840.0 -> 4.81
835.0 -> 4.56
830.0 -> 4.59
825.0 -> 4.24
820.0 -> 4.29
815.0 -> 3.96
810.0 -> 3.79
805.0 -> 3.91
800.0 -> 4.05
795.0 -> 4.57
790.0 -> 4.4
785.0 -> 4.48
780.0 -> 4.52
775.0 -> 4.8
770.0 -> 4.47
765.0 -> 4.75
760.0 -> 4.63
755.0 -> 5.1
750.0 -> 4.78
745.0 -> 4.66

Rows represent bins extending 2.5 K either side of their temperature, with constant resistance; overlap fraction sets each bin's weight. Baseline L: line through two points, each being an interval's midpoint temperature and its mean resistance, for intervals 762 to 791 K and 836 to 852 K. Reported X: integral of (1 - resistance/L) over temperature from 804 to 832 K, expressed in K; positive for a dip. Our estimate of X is 3.5 K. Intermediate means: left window 4.58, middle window 4.13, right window 4.8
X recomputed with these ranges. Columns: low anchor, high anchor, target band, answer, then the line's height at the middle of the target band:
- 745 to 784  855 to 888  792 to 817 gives 3.1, 4.64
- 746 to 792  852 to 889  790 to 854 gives 3.1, 4.6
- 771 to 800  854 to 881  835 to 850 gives -0.9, 4.54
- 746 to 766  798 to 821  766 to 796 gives -0.9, 4.42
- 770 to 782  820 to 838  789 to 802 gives 0.6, 4.56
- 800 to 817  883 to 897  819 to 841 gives -1.9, 4.13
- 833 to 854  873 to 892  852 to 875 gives 0.1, 4.63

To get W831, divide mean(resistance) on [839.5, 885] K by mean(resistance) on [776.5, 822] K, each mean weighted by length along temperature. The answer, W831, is 1.09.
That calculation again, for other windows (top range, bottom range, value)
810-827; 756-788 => 0.89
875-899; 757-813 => 1.05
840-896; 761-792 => 1.02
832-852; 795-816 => 1.19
